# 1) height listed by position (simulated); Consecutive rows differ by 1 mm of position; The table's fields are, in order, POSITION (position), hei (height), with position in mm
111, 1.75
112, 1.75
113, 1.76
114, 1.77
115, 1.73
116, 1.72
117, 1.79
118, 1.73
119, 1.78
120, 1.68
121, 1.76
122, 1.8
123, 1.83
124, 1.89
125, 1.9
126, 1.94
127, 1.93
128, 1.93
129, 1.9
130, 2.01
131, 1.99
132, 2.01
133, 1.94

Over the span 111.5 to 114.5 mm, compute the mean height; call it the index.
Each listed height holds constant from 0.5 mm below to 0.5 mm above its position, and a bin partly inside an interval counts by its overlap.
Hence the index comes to 1.76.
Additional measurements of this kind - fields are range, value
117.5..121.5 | 1.74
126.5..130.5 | 1.94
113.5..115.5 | 1.75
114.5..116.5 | 1.73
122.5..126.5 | 1.89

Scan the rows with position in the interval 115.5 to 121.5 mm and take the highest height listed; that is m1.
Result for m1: 1.79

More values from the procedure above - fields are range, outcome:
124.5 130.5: 2.01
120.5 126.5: 1.94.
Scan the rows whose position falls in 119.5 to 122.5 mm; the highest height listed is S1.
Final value 1.8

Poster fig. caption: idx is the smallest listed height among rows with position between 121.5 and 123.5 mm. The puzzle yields 1.8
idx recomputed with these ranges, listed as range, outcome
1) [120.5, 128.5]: 1.76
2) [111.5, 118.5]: 1.72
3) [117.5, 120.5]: 1.68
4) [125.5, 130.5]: 1.9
